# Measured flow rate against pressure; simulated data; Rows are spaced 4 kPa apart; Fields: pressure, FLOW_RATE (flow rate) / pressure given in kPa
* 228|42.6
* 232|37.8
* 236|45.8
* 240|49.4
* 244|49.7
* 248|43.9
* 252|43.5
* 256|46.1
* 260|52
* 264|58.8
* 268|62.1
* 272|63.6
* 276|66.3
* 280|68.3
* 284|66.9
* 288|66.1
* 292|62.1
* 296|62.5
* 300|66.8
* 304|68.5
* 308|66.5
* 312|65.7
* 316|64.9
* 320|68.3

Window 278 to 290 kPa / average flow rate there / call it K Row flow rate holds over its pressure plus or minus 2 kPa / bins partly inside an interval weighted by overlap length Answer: 67.1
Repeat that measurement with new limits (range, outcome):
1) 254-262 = 49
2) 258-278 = 60.6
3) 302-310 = 67.5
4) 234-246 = 48.3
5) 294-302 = 64.7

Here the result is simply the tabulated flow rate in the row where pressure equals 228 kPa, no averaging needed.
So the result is 42.6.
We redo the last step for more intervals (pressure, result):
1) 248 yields 43.9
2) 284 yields 66.9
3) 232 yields 37.8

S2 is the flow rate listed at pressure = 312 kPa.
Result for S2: 65.7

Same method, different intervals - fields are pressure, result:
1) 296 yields 62.5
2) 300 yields 66.8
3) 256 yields 46.1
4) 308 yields 66.5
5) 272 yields 63.6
